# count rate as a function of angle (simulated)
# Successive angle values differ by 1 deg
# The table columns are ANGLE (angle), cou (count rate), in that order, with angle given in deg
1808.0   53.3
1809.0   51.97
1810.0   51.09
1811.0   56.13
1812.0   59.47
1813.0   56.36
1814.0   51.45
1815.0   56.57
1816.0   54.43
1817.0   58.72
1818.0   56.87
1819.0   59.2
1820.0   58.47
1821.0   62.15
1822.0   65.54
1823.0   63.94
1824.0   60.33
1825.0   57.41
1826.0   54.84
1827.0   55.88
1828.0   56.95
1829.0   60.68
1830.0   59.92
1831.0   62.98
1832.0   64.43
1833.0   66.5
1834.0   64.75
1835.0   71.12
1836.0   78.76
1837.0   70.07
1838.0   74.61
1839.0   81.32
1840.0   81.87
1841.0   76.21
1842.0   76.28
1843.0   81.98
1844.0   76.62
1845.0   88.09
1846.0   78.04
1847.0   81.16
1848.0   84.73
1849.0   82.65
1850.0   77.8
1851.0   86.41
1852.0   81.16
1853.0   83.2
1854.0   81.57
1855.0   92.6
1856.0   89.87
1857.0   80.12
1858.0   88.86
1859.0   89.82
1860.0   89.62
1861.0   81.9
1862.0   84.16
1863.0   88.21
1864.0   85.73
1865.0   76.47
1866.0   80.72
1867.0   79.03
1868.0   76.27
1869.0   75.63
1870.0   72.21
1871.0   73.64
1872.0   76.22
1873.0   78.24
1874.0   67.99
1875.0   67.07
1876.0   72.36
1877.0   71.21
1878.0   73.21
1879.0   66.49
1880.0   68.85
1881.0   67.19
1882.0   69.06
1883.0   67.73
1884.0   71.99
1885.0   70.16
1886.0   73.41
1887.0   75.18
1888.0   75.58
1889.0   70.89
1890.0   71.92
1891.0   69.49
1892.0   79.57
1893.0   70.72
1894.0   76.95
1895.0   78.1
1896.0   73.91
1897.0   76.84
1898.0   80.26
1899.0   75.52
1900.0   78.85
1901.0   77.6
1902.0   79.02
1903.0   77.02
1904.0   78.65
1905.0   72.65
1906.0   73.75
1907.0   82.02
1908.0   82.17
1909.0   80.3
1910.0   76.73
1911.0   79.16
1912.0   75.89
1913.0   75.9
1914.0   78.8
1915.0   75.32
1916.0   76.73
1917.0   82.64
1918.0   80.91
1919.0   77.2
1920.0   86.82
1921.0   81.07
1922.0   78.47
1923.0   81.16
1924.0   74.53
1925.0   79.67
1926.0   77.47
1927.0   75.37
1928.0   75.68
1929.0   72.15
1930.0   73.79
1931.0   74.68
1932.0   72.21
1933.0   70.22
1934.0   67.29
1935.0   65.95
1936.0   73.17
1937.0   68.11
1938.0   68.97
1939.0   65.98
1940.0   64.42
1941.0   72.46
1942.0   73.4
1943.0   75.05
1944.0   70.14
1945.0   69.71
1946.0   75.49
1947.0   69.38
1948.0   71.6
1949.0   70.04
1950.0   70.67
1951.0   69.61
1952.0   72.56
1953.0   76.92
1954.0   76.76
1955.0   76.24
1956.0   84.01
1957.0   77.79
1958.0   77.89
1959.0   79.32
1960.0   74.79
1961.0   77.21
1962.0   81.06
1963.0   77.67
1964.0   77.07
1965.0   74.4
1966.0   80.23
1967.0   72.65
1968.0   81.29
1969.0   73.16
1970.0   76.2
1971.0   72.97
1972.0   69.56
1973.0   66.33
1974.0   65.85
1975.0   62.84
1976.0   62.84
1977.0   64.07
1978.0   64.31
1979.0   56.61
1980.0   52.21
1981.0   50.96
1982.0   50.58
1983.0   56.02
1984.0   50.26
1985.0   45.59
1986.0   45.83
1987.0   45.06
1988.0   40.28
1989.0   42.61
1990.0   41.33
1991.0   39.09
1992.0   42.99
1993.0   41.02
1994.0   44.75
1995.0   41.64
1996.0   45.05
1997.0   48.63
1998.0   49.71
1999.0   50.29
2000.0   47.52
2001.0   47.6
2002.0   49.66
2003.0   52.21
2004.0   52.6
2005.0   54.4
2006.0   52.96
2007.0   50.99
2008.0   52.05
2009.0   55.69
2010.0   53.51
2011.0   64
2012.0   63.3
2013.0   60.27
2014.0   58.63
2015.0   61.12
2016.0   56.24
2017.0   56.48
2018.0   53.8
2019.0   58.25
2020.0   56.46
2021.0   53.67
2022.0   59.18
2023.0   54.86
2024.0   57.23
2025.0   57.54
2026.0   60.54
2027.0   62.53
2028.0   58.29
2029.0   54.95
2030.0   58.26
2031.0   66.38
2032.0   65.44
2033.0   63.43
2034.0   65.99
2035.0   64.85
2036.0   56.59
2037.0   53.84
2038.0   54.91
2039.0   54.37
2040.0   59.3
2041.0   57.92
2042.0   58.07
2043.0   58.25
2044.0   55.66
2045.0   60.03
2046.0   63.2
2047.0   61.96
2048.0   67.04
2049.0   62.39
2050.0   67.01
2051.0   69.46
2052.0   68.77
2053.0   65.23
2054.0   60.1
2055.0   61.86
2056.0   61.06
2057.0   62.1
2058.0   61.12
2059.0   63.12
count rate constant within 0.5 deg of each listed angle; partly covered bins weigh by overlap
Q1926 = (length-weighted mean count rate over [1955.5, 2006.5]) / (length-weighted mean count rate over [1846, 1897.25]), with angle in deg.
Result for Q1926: 0.8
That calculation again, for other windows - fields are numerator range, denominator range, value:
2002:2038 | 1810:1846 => 0.89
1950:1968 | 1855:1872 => 0.93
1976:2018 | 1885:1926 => 0.67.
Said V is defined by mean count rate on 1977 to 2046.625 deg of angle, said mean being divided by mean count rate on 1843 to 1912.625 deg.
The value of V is 0.7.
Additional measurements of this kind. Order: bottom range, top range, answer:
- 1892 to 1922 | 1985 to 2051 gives 0.70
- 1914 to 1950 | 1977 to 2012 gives 0.67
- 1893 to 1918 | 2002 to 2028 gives 0.73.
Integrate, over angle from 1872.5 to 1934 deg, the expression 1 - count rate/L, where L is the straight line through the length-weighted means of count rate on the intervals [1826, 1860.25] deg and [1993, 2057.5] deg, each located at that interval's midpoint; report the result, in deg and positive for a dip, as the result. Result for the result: -4.5 deg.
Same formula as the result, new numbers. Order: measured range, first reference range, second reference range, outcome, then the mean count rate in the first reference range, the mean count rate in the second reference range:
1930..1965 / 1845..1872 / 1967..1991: -4.9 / 82.4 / 58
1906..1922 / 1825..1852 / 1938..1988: -2.1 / 72.7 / 68.4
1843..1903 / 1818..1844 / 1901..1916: -4.3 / 66.7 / 77.6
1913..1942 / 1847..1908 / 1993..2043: -2.1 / 77.4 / 55.7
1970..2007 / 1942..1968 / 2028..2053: 9.4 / 75.2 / 61.2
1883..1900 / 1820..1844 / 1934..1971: -0.9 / 67.3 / 73.8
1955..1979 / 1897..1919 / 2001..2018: -3.0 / 78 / 55.6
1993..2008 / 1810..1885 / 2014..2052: 3.1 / 72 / 59.7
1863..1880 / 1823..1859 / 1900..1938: 0.1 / 74.6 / 76.4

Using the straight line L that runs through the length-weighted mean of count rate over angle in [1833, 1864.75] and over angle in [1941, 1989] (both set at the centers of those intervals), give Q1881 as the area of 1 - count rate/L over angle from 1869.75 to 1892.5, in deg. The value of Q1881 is 1.7 deg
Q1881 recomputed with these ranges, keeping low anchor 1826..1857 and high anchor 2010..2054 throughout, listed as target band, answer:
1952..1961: -1.6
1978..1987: 1.8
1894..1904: -1.0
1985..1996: 3.6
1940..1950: -0.7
